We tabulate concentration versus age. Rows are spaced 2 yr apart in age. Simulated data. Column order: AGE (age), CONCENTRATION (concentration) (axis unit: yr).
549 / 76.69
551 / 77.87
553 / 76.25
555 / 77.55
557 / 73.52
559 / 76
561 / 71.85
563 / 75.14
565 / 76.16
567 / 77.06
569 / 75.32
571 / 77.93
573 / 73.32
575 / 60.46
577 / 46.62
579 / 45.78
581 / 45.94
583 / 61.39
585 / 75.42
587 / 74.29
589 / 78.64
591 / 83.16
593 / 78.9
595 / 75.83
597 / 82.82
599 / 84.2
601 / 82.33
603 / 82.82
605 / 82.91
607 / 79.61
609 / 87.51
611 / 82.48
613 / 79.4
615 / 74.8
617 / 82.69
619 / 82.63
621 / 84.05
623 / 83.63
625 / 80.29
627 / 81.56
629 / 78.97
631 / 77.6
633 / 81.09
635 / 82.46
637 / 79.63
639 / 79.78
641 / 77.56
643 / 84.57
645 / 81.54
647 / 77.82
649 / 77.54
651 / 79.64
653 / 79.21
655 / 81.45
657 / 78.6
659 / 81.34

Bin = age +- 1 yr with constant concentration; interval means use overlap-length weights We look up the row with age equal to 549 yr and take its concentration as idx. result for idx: 76.69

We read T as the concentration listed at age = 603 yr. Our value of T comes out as 82.82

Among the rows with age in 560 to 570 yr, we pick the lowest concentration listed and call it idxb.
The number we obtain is 71.85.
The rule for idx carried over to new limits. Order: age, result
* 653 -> 79.21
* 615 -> 74.8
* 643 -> 84.57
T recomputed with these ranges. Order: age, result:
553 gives 76.25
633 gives 81.09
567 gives 77.06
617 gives 82.69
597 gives 82.82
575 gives 60.46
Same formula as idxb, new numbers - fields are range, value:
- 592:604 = 75.83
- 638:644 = 77.56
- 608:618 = 74.8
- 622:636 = 77.6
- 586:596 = 74.29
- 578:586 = 45.78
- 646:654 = 77.54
